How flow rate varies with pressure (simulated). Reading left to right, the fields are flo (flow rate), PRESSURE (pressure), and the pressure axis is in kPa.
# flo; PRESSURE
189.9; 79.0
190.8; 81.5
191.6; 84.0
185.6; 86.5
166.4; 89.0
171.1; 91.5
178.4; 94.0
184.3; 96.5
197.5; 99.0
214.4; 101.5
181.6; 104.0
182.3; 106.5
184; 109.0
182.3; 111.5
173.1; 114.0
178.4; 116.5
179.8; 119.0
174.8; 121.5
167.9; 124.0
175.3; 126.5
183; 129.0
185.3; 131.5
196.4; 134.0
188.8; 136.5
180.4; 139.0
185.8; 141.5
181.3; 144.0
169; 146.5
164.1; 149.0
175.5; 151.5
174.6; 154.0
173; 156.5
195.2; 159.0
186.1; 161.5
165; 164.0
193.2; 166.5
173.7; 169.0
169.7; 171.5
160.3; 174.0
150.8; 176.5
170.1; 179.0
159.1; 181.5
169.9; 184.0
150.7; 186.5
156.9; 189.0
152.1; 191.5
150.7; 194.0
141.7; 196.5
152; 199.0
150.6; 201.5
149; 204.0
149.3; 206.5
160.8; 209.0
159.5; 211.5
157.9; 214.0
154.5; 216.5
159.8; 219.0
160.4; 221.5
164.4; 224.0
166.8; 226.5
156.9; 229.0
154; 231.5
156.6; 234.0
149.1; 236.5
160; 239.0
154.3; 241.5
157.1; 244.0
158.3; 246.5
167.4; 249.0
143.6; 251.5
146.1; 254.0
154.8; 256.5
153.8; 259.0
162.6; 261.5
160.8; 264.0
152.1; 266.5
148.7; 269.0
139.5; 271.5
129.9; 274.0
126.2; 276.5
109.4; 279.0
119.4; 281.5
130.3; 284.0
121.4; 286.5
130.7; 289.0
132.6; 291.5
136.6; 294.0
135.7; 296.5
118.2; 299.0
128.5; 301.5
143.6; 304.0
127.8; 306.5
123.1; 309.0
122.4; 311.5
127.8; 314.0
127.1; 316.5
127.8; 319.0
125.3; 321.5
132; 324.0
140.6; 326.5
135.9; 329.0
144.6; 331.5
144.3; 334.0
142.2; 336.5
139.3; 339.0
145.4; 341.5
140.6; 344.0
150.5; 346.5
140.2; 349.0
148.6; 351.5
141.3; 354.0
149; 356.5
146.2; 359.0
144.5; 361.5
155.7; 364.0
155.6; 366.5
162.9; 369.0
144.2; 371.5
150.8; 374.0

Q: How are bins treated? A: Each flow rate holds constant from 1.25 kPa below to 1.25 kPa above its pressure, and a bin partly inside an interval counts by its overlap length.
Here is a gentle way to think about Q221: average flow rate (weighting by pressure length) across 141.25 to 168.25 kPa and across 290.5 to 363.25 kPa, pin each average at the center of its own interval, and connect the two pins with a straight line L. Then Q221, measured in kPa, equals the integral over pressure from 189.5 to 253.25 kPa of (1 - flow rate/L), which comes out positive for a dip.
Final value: 2.56 kPa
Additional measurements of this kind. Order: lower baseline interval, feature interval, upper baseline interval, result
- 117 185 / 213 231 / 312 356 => 0.2 kPa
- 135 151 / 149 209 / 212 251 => 2.3 kPa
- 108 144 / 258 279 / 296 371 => 1.1 kPa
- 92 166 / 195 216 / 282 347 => 1.1 kPa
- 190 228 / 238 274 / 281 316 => -3.1 kPa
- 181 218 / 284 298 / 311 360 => 1.2 kPa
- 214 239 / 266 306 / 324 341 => 4.7 kPa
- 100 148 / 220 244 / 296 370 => 0.3 kPa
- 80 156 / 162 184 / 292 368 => 0.2 kPa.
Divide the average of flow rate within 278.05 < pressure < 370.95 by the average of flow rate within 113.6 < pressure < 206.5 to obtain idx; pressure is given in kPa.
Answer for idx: 0.8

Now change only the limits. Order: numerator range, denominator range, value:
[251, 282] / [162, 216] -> 0.89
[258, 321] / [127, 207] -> 0.79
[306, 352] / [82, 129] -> 0.75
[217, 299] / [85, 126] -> 0.81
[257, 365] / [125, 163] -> 0.76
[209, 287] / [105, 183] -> 0.85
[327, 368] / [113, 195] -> 0.84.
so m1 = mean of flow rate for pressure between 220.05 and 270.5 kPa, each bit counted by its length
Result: 156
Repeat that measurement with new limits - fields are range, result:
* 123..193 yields 173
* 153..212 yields 163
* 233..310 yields 141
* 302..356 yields 137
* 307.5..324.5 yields 126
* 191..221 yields 153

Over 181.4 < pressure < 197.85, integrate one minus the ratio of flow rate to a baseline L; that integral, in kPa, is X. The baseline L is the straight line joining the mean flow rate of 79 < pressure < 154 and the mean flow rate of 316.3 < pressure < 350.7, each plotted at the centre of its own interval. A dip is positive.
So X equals 1.3 kPa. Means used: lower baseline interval 182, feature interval 154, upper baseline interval 139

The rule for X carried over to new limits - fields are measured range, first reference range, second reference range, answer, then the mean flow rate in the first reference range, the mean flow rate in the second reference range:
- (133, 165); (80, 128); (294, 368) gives -1.1 kPa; 182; 138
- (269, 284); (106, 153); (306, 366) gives 2.3 kPa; 179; 139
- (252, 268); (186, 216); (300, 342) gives -1.2 kPa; 153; 134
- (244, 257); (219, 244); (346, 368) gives 0.2 kPa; 158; 148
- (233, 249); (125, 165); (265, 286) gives -1.4 kPa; 180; 132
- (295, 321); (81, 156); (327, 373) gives 4.1 kPa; 181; 146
